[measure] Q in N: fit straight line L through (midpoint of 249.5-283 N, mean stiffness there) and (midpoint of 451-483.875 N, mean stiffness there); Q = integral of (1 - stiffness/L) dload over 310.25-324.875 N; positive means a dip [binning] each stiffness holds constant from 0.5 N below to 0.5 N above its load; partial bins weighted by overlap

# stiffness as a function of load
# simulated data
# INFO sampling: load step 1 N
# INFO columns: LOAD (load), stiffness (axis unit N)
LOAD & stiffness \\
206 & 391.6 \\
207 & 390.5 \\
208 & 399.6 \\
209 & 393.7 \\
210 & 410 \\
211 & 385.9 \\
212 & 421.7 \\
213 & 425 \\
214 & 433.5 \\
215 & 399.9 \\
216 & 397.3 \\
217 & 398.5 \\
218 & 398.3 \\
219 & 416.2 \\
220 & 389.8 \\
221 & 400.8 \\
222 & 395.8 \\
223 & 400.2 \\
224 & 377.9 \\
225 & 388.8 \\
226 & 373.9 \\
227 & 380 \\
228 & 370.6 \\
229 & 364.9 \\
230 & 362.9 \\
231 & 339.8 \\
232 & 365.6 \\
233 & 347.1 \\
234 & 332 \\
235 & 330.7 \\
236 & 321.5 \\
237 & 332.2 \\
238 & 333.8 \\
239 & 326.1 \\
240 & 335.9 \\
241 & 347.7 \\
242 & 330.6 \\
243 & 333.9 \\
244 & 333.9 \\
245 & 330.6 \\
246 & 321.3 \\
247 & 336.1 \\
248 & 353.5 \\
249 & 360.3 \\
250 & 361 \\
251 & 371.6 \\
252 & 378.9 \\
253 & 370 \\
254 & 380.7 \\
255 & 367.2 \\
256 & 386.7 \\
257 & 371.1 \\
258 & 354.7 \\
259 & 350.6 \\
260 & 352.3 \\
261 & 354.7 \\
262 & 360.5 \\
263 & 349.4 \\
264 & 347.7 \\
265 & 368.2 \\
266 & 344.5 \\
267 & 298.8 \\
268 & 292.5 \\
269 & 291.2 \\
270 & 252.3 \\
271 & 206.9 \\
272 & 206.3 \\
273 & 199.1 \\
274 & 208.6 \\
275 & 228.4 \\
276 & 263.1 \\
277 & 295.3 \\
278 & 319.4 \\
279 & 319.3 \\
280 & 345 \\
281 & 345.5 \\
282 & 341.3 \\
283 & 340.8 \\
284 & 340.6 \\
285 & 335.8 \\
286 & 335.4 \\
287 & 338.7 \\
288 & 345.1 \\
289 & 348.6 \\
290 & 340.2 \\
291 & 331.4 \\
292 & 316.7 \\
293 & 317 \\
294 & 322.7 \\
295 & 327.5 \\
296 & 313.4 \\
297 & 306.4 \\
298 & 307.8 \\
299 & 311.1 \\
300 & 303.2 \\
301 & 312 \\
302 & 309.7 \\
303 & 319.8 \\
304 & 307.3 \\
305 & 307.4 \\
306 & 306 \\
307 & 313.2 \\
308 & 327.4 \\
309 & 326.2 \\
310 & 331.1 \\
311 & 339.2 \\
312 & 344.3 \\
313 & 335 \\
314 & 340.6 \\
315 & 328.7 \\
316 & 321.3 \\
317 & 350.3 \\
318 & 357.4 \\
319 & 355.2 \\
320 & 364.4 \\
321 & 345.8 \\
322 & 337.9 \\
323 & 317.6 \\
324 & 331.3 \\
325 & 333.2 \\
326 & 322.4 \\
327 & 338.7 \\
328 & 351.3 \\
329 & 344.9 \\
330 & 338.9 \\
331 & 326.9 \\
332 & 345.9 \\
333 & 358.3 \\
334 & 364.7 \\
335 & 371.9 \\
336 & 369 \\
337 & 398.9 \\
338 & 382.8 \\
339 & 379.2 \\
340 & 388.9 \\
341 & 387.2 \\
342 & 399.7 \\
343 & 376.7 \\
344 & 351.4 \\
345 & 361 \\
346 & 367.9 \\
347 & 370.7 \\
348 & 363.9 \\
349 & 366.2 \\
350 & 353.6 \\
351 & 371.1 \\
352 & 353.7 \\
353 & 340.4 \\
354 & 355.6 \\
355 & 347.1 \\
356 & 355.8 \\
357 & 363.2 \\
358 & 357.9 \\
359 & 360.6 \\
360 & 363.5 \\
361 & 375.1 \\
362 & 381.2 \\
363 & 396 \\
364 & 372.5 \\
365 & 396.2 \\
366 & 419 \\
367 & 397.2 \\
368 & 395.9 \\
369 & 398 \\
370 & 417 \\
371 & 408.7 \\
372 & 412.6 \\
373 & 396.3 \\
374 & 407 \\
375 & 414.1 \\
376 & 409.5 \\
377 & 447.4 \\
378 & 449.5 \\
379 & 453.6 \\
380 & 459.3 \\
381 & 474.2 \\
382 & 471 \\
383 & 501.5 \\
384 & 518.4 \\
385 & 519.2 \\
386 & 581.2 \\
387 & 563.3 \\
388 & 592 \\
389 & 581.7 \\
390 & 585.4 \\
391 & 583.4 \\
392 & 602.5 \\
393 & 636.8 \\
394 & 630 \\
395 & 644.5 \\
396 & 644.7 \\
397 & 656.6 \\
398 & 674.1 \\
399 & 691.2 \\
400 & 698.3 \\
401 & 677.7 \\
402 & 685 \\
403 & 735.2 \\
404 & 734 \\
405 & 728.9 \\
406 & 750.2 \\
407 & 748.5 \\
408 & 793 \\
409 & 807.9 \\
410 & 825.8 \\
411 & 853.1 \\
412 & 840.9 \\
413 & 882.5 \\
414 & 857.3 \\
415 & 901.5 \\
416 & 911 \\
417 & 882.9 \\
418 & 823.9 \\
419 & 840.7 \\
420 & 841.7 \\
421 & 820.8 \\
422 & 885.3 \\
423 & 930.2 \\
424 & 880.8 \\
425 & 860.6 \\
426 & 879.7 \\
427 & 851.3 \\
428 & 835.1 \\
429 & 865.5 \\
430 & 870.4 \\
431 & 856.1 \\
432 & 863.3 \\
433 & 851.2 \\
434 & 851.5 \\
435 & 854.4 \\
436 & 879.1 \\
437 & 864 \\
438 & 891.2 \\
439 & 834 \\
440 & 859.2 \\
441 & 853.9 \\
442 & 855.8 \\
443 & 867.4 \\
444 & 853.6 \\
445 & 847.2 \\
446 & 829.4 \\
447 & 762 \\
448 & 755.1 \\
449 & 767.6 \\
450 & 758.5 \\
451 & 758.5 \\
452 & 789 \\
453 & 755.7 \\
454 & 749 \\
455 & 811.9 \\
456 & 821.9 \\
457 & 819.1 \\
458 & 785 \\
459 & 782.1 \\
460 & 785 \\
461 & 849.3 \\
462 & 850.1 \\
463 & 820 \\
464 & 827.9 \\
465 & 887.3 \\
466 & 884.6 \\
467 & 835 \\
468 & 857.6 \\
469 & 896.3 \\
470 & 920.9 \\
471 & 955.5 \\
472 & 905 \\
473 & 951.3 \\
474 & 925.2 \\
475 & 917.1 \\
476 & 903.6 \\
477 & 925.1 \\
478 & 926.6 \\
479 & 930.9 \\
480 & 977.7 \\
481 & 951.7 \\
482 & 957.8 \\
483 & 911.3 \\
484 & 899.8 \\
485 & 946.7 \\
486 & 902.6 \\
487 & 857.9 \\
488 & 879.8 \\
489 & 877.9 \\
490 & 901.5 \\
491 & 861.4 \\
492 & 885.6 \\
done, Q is 3.8 N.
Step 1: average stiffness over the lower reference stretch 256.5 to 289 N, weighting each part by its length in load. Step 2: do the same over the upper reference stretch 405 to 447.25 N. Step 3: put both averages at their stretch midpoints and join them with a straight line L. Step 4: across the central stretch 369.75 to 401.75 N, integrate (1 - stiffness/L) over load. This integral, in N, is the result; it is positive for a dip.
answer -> 7.8 N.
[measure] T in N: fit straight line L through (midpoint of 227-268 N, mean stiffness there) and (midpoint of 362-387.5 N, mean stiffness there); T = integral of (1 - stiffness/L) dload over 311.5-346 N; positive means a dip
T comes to 4.6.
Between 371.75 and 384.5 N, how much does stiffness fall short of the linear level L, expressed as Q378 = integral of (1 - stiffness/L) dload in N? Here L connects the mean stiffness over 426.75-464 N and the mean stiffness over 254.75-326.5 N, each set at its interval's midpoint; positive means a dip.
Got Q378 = 3.3 N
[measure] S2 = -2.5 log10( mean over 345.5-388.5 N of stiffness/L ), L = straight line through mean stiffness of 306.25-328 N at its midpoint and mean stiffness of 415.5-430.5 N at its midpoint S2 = 0.38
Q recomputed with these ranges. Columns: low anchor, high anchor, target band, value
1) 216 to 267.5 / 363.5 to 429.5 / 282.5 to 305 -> 6.52 N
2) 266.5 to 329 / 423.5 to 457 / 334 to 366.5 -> 8.53 N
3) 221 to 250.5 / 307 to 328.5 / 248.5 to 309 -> 3.93 N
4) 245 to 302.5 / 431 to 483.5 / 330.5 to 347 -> 4.56 N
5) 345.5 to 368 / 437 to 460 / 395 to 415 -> -4.97 N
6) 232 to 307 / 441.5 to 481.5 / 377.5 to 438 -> -2.18 N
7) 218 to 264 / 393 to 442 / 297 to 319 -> 8.55 N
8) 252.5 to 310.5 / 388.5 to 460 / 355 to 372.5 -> 6.11 N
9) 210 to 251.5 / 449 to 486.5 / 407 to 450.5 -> -3.55 N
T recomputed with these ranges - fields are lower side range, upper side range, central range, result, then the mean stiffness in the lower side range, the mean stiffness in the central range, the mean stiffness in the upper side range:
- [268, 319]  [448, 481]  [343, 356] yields 3.5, 312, 359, 854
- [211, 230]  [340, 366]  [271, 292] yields 4.3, 395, 304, 369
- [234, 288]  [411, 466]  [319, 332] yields 4.4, 327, 339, 840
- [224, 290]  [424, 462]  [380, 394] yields 2.6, 333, 554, 829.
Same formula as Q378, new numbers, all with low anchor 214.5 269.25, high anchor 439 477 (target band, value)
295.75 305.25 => 3.5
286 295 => 2.6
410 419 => -1.5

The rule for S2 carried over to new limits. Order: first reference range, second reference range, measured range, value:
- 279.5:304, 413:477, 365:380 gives 0.40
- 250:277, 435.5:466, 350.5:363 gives 0.49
